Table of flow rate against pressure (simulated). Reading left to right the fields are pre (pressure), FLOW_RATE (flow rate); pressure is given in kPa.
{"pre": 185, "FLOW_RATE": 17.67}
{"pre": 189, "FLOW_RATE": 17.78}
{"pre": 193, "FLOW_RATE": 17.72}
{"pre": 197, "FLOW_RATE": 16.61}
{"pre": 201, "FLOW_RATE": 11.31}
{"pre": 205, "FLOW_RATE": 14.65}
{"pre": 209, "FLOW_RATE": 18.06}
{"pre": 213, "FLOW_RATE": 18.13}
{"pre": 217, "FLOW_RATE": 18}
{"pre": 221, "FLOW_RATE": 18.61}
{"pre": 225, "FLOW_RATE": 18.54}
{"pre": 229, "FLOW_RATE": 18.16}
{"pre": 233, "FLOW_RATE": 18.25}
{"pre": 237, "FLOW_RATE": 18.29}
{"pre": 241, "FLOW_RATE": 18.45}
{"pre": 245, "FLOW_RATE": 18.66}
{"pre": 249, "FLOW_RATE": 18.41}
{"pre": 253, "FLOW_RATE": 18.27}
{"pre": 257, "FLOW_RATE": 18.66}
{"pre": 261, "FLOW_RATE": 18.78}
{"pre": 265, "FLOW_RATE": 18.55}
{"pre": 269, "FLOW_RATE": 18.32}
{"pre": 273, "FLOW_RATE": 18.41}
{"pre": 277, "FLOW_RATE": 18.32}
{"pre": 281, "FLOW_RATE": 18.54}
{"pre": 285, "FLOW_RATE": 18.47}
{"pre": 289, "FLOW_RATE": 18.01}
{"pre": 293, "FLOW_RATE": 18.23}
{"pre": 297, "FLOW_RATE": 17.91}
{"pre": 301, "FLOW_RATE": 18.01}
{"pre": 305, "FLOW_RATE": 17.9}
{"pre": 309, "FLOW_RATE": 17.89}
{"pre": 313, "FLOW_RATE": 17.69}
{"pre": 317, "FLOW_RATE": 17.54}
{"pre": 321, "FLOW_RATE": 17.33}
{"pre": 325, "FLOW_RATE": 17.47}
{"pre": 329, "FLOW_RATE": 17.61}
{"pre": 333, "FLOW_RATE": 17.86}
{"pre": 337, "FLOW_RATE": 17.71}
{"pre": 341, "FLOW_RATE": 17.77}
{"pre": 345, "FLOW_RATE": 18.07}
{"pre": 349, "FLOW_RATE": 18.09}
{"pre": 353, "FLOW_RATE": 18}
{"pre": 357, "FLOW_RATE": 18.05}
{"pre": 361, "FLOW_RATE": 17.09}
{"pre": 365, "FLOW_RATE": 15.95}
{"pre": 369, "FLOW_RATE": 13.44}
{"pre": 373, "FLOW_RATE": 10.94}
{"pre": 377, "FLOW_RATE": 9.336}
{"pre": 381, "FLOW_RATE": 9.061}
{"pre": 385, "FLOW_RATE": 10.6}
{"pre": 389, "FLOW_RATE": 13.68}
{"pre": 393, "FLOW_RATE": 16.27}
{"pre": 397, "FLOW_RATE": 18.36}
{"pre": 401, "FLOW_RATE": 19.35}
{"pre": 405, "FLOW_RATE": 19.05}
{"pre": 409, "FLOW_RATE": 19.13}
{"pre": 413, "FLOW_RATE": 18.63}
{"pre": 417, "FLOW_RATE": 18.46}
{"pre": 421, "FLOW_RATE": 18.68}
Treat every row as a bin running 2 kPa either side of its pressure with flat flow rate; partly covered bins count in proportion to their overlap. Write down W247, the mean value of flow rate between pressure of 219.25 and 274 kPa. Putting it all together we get 18.5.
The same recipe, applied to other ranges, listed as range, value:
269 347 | 17.9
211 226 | 18.3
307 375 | 17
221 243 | 18.4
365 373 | 13.4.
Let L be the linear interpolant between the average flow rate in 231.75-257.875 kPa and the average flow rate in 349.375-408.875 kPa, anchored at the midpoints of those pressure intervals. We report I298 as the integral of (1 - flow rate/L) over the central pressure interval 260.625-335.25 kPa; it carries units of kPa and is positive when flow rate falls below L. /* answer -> -3.9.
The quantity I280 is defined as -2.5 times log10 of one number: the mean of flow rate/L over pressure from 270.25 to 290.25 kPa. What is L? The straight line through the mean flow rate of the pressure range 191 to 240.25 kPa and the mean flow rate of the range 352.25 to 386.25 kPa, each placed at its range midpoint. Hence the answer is -0.17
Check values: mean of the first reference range 17.2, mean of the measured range 18.4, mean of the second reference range 13.5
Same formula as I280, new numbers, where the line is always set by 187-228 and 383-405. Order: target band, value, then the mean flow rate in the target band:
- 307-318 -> -0.084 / 17.7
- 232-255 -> -0.100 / 18.4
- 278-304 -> -0.105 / 18.2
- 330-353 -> -0.105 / 17.9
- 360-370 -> 0.040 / 15.5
